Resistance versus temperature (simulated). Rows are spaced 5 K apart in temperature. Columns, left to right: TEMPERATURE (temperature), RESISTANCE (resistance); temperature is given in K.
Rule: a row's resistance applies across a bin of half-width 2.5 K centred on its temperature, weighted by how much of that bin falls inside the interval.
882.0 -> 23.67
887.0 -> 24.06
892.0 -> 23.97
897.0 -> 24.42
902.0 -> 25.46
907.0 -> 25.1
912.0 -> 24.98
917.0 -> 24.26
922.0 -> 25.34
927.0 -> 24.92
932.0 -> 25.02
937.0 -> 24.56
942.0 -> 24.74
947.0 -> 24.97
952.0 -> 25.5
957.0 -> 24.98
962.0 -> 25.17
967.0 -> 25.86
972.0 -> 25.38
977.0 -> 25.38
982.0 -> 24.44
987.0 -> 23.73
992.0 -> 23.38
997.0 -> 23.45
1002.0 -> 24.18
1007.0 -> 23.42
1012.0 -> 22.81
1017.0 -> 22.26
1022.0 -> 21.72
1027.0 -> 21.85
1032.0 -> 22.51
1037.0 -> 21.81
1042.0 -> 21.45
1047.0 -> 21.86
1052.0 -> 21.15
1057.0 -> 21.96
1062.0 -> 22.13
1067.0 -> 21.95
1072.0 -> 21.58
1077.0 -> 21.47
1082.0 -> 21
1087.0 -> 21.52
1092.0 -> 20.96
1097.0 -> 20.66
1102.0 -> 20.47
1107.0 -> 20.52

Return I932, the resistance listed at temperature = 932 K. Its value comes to 25.02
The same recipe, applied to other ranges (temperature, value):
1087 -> 21.52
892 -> 23.97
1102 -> 20.47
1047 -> 21.86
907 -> 25.1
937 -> 24.56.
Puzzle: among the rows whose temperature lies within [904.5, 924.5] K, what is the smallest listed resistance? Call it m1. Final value 24.26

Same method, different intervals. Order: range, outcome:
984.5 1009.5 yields 23.38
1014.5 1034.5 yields 21.72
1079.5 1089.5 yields 21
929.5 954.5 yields 24.56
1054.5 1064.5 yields 21.96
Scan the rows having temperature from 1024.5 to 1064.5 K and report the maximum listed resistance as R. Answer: 22.51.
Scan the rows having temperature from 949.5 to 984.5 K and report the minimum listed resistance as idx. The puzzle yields 24.44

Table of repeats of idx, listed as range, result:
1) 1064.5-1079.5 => 21.47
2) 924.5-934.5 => 24.92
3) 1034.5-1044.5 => 21.45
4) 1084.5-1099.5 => 20.66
